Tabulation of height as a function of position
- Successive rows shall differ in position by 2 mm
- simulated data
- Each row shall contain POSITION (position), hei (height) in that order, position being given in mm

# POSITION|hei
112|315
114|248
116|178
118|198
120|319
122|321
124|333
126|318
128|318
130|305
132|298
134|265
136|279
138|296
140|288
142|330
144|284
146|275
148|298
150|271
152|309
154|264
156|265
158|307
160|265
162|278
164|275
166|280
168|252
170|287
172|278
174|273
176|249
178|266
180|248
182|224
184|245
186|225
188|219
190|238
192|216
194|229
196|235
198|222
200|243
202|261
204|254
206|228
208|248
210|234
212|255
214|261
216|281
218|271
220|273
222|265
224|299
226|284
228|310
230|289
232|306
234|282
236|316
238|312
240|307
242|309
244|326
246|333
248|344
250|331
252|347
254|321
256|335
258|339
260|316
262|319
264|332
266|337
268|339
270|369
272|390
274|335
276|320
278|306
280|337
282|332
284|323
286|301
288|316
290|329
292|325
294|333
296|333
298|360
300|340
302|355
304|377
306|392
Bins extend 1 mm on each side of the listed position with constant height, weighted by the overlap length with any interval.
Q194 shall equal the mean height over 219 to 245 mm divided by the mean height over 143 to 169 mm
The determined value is 1.07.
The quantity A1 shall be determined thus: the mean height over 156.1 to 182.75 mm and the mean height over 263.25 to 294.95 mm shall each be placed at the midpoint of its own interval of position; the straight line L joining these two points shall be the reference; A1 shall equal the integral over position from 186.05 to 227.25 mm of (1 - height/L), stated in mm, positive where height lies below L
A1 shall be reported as 5.7 mm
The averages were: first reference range 268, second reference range 333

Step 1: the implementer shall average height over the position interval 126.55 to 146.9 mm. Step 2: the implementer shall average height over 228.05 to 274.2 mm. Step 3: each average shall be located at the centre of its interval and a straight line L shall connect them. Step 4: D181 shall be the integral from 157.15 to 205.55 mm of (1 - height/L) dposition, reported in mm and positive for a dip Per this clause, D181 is 8.58 mm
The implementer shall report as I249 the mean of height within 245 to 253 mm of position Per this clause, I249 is 339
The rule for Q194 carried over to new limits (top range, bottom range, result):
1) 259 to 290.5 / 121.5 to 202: 1.22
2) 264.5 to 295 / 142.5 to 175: 1.19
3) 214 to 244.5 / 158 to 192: 1.14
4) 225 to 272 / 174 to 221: 1.32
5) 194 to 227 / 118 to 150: 0.86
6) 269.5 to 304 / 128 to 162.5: 1.17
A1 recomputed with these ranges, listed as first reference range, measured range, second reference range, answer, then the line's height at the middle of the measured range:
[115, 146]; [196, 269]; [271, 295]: 4.98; 315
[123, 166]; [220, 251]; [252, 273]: 2.13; 329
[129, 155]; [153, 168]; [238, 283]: 1.09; 296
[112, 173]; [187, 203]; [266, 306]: 3.74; 304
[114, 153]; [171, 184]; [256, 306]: 2.01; 302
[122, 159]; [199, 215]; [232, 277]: 3.41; 315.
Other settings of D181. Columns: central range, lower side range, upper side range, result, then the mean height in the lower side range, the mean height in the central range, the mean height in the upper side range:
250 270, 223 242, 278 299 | -1.2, 301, 334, 328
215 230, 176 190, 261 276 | 0.2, 239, 284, 344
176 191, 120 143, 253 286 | 3.7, 305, 239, 333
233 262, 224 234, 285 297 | -1.8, 296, 323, 323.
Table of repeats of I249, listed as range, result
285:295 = 321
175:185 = 246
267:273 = 366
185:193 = 224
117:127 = 298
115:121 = 232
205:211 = 237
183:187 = 235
